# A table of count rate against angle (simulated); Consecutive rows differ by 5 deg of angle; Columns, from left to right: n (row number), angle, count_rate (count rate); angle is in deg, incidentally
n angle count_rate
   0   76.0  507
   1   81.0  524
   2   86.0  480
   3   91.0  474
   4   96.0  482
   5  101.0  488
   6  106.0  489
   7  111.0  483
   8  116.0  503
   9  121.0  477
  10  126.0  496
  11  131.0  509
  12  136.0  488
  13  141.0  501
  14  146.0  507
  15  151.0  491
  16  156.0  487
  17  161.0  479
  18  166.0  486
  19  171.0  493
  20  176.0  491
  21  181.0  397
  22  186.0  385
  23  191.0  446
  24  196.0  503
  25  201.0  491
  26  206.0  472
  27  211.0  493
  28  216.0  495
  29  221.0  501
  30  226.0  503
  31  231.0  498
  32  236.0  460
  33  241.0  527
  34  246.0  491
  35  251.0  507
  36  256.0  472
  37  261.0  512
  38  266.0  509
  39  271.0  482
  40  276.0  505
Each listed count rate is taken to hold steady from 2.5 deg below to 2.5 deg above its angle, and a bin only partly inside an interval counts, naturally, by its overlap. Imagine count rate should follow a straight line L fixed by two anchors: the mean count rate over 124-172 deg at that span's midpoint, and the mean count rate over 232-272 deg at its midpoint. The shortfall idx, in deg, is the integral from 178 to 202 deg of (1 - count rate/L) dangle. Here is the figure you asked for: 2.5 deg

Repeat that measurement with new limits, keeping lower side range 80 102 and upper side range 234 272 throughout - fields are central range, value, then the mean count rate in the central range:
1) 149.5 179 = 0.3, 486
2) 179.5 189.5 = 2.0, 396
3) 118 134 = -0.2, 494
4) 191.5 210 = 0.3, 484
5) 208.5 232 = -0.2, 498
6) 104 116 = 0.0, 489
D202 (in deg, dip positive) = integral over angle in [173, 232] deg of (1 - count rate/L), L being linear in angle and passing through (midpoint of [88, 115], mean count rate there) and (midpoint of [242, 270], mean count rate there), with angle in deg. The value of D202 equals 2.6 deg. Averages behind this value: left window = 484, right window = 499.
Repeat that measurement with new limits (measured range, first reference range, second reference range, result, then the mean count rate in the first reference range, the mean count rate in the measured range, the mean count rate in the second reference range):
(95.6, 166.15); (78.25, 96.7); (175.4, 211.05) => -2.23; 491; 492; 456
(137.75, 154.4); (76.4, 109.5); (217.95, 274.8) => -0.20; 490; 498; 497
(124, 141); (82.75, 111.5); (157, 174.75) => -0.46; 484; 498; 486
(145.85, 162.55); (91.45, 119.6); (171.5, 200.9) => -0.85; 487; 489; 452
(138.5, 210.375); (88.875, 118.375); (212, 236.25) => 2.51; 487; 474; 494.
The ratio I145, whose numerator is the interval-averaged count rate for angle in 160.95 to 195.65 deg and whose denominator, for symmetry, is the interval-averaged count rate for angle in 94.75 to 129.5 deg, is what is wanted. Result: 0.9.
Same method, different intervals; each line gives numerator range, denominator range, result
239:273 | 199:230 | 1.01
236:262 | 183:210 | 1.08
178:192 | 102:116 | 0.83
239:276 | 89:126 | 1.03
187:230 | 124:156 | 0.97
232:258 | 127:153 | 0.99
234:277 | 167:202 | 1.08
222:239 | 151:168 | 1.01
